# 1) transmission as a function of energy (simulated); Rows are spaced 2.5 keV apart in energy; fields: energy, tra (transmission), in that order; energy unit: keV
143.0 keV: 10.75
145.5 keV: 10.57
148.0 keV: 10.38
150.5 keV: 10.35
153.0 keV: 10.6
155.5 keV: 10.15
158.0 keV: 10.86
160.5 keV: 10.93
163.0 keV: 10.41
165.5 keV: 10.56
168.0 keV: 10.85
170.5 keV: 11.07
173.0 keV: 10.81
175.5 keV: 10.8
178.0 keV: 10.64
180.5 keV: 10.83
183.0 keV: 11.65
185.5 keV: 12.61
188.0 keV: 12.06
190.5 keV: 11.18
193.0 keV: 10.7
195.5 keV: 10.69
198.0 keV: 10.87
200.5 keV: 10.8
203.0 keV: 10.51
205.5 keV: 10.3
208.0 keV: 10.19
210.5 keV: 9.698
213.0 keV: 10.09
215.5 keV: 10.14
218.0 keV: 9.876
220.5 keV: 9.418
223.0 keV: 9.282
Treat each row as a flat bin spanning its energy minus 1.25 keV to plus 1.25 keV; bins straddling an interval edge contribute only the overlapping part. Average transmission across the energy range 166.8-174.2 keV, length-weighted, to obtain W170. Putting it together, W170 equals 10.9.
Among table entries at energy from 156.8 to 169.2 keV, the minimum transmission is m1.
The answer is 10.41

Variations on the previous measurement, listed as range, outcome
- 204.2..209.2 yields 10.19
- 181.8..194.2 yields 10.7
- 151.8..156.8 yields 10.15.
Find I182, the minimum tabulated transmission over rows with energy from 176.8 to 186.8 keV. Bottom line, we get 10.64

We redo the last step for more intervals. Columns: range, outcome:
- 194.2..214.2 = 9.698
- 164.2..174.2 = 10.56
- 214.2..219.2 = 9.876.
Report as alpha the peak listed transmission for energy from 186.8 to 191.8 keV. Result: 12.06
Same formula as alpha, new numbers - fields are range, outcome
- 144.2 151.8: 10.57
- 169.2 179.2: 11.07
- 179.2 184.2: 11.65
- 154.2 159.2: 10.86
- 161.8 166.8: 10.56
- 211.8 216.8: 10.14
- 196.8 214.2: 10.87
